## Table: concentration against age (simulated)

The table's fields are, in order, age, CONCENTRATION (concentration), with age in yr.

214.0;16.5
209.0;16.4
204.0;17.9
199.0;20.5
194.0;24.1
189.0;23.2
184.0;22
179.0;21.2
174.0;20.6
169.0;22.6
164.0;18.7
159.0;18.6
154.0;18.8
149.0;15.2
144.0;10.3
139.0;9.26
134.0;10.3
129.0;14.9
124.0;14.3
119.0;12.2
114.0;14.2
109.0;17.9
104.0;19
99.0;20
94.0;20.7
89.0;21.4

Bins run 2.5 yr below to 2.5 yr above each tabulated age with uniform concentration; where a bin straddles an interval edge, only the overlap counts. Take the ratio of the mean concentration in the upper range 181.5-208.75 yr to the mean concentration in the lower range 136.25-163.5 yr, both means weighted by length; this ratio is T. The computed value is 1.44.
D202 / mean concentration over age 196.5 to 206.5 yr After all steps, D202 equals 19.2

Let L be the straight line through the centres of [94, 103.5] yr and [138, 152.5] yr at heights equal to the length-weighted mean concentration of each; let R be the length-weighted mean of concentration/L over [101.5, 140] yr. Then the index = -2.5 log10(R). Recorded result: 0.16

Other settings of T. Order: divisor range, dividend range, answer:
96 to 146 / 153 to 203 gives 1.46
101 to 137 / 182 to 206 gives 1.47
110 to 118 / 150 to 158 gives 1.25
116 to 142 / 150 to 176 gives 1.61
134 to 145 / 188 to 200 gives 2.32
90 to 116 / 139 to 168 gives 0.86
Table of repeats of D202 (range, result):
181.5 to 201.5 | 22.4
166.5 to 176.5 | 21.6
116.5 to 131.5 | 13.8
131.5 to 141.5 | 9.78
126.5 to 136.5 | 12.6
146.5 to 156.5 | 17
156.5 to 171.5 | 20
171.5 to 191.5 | 21.8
